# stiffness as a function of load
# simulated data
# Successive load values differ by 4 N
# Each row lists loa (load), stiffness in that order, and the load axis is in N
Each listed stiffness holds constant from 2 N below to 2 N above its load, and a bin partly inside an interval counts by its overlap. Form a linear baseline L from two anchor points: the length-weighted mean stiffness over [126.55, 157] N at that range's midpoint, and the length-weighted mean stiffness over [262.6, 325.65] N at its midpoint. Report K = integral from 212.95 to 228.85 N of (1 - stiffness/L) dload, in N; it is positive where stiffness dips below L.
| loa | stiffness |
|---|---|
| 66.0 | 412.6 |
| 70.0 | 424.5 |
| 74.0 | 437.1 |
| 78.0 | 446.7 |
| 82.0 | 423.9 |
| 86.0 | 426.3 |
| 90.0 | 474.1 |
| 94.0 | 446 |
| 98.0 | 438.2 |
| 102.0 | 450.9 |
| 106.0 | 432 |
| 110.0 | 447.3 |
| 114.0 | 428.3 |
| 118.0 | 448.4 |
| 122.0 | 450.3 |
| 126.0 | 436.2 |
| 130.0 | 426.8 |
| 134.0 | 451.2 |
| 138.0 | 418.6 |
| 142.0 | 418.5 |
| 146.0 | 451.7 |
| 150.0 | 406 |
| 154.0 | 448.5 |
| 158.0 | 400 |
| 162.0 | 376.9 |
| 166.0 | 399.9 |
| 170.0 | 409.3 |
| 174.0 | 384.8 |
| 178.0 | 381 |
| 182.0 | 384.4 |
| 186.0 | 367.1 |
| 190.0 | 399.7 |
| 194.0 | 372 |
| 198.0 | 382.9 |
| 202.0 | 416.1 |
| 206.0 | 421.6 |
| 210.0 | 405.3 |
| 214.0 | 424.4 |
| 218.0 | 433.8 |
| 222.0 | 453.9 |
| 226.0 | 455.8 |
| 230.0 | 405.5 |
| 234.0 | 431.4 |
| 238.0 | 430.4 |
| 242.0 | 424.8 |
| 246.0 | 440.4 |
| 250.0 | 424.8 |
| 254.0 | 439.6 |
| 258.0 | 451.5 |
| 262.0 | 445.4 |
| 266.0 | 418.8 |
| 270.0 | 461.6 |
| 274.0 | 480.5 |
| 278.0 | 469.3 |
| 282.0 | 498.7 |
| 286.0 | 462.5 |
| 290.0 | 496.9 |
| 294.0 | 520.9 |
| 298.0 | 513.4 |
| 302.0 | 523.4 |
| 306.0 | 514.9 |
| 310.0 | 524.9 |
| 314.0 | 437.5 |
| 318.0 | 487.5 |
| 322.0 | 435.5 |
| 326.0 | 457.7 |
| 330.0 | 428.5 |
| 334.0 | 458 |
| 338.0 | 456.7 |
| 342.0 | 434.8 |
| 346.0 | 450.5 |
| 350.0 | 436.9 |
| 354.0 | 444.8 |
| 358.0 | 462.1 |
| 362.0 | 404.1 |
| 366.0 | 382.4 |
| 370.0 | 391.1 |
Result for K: 0.6 N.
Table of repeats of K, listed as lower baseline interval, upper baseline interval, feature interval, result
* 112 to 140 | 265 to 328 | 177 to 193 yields 2.5 N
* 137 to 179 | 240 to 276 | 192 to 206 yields 0.9 N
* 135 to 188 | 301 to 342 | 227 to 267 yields 0.6 N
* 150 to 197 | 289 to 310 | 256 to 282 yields 1.5 N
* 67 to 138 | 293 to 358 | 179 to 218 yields 4.6 N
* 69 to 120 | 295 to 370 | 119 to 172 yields 2.5 N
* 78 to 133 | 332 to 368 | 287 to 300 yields -2.0 N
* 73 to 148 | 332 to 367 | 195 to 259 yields 1.8 N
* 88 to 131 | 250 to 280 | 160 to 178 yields 2.2 N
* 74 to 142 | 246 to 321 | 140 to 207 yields 7.6 N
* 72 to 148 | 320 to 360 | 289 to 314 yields -3.6 N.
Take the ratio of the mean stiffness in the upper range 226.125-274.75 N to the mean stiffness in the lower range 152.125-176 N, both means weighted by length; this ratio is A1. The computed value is 1.1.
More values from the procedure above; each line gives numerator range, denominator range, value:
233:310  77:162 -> 1.07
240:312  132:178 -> 1.14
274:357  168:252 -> 1.15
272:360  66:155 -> 1.08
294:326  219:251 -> 1.13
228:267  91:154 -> 0.99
